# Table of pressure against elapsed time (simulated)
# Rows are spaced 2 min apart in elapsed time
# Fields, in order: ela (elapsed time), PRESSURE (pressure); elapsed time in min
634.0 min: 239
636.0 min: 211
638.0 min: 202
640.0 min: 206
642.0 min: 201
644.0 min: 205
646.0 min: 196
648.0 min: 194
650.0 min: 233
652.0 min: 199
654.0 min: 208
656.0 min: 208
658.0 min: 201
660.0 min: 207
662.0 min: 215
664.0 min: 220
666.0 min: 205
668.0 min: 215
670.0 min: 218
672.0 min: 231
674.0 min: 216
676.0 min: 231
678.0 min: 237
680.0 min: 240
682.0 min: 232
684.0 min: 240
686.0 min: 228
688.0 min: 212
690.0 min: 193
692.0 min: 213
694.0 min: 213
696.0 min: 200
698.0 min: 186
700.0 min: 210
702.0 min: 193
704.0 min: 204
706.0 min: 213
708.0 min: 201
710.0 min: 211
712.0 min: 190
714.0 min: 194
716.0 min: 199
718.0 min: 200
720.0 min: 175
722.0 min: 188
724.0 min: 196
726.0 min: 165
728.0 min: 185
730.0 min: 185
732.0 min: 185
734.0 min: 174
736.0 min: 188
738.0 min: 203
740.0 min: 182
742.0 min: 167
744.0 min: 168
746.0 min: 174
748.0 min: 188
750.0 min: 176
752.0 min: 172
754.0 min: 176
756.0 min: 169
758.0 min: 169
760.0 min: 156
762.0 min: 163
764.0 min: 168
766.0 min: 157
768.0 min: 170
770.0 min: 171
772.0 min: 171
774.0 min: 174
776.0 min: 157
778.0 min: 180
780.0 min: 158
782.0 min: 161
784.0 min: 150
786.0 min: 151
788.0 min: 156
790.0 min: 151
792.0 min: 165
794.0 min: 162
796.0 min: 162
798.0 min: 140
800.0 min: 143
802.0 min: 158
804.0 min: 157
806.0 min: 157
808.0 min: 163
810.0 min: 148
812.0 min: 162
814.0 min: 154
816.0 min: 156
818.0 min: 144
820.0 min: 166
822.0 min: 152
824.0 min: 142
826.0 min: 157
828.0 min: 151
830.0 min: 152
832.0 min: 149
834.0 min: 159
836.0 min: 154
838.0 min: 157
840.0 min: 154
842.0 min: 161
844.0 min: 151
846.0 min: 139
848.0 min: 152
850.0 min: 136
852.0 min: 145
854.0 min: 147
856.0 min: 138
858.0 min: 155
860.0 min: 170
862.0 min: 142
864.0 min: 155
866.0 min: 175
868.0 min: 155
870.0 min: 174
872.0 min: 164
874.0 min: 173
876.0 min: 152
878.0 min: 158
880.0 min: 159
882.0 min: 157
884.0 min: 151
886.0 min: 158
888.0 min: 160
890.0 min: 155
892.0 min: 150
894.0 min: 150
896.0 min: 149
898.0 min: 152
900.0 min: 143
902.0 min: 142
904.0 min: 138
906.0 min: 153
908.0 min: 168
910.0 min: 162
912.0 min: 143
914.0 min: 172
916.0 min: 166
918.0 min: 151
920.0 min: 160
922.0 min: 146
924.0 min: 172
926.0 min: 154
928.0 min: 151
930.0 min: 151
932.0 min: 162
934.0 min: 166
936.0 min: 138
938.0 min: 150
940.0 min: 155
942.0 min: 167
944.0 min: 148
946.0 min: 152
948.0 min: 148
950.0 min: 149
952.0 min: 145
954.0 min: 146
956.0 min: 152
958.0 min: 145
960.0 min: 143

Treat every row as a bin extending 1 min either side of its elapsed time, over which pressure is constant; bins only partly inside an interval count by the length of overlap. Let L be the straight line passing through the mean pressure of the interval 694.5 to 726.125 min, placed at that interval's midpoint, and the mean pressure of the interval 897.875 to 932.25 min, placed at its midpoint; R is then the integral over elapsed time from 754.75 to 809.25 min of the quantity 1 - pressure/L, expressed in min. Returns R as 6.33 min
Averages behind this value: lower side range 196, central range 161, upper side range 155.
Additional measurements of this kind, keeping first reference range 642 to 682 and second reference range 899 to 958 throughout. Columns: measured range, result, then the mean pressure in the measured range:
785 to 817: 4.79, 155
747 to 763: 1.84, 171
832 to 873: 4.01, 154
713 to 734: 1.47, 187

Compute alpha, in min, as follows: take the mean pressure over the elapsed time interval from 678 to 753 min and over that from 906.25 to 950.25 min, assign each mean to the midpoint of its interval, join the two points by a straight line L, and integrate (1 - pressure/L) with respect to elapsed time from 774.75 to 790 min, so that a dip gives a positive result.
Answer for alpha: 2.07 min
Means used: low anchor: 196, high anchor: 156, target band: 159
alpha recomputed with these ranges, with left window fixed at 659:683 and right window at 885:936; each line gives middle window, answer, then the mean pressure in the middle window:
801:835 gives 4.93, 155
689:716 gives 1.50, 202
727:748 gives 2.28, 181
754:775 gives 3.07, 167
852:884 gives 1.71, 158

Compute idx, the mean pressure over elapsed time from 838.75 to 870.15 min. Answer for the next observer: 153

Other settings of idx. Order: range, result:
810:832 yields 153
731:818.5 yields 165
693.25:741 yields 193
